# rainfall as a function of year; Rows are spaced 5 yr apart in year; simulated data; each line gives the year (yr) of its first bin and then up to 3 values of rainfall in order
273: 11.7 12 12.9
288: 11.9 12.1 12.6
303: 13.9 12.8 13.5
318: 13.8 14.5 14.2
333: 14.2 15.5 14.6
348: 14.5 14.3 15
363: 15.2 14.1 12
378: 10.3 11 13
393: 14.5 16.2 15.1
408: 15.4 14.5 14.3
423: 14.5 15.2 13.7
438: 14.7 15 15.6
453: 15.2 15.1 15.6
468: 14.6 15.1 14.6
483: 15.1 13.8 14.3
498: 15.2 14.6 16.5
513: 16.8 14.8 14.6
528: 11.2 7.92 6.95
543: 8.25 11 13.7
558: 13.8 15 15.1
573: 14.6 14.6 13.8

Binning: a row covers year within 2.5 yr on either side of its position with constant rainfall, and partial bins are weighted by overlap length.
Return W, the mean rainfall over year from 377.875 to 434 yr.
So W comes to 14.1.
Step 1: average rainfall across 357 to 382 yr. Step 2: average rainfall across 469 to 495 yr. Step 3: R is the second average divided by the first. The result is 1.12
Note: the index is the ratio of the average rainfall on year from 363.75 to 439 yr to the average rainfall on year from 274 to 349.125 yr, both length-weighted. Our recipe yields 1.0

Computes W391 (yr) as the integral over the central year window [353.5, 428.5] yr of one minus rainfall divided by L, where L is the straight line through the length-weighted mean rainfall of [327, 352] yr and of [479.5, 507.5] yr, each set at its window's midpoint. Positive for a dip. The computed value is 3.3 yr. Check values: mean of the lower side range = 14.6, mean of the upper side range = 14.7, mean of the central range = 14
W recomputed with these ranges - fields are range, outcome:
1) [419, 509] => 14.9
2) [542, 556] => 11.4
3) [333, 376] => 14.3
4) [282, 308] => 12.7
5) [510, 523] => 15.6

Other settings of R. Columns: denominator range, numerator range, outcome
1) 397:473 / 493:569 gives 0.87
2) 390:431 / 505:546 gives 0.81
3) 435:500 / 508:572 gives 0.85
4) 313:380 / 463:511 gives 1.06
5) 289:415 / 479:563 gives 0.95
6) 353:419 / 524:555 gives 0.72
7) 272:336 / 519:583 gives 0.94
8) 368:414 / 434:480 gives 1.11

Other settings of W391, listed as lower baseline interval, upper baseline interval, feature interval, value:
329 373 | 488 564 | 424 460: -3.2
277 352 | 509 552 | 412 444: -5.0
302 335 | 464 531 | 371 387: 3.3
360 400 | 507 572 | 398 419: -3.0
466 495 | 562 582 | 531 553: 8.3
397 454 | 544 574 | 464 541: 2.2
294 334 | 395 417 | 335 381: 1.4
